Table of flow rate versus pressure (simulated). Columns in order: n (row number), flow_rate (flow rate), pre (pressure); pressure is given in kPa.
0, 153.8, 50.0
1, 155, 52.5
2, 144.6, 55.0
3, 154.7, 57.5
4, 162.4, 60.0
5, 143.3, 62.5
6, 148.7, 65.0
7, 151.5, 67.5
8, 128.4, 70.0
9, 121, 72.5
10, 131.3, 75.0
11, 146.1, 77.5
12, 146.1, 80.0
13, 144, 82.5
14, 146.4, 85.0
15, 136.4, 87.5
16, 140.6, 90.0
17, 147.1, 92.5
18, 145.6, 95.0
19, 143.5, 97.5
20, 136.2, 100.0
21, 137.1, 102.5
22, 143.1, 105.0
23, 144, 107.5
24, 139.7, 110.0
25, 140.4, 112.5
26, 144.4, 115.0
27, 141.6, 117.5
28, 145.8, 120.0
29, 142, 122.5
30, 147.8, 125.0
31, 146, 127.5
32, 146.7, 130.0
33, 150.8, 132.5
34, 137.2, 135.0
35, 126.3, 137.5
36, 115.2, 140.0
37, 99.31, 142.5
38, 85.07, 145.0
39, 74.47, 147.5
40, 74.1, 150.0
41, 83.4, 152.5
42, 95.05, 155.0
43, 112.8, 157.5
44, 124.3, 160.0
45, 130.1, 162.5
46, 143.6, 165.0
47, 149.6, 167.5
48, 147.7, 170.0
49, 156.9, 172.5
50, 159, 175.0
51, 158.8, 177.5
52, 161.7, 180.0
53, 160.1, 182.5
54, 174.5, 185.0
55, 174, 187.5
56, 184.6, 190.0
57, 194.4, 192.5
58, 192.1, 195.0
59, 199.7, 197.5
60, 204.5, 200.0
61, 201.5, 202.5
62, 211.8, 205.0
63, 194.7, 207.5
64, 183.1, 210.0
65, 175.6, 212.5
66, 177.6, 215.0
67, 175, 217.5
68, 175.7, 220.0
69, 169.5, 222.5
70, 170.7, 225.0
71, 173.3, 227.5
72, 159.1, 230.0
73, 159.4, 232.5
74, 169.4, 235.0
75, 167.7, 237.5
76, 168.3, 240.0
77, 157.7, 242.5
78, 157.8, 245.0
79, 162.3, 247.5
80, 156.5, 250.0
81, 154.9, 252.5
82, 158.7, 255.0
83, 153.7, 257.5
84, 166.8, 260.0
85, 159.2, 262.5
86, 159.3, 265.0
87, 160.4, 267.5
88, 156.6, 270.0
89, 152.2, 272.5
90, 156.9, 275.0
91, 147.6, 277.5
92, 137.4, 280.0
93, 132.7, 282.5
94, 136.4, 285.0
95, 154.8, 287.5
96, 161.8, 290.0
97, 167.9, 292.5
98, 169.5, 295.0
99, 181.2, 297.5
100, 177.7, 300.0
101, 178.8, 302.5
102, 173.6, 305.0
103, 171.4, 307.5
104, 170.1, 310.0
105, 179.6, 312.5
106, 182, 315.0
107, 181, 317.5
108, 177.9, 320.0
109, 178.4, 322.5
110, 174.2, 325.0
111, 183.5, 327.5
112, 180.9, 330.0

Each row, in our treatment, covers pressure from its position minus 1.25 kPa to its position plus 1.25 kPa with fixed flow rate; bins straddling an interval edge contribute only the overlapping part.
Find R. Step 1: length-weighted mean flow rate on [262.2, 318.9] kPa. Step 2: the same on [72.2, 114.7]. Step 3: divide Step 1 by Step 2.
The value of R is 1.16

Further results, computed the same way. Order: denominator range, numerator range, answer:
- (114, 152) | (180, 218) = 1.50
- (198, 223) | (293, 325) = 0.94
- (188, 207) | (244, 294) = 0.78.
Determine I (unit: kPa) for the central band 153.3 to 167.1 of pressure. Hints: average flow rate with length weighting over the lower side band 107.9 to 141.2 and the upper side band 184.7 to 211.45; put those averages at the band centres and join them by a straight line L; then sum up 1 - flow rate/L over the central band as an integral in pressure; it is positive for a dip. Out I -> 3.7 kPa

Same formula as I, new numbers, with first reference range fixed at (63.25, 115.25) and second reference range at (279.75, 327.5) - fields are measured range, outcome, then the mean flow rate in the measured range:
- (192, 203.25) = -3.2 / 199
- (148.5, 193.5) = 2.7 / 143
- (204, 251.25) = -3.8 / 172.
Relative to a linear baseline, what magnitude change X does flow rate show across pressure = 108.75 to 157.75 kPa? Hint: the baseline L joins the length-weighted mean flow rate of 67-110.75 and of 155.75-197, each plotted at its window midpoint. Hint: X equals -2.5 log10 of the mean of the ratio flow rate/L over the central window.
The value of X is 0.21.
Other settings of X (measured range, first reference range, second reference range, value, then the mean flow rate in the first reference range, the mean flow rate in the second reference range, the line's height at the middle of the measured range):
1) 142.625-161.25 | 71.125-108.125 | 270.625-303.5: 0.49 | 140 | 158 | 146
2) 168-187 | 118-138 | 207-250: -0.02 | 143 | 170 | 156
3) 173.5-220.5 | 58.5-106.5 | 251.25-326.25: -0.18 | 142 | 164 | 154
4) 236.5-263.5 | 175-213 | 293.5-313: 0.12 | 184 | 175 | 179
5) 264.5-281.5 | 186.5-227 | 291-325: 0.18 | 186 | 176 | 180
